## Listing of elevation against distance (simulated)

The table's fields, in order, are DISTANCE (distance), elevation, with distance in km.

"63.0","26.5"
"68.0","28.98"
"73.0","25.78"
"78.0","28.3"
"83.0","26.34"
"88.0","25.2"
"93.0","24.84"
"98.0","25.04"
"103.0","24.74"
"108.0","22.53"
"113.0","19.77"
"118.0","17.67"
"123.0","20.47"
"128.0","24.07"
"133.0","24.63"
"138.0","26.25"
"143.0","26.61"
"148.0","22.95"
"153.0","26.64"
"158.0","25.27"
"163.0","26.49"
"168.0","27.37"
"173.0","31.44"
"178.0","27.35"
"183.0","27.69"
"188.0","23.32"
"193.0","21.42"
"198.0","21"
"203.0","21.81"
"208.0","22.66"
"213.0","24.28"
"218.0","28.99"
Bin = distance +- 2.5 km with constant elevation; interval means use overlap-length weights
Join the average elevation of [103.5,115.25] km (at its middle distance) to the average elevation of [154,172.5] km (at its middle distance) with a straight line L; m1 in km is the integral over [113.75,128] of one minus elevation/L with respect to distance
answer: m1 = 1.8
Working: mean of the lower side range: 21.8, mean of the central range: 20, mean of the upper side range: 26.9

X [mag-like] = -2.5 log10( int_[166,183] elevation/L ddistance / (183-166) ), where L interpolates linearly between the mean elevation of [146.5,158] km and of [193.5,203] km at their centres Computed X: -0.23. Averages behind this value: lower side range 25.1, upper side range 21.3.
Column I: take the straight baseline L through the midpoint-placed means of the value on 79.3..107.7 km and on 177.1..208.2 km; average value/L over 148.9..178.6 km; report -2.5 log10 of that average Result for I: -0.14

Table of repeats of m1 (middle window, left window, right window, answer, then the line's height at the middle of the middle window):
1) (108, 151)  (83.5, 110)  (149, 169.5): 4.43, 25.4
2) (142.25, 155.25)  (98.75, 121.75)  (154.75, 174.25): 0.20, 25.6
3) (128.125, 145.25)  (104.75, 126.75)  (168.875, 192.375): -2.28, 22.6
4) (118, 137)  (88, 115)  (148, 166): 1.56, 24.6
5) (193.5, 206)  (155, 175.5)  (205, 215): 1.47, 24.3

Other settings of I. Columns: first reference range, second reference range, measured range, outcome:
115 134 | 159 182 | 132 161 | -0.04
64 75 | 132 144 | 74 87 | 0.01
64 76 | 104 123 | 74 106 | -0.07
